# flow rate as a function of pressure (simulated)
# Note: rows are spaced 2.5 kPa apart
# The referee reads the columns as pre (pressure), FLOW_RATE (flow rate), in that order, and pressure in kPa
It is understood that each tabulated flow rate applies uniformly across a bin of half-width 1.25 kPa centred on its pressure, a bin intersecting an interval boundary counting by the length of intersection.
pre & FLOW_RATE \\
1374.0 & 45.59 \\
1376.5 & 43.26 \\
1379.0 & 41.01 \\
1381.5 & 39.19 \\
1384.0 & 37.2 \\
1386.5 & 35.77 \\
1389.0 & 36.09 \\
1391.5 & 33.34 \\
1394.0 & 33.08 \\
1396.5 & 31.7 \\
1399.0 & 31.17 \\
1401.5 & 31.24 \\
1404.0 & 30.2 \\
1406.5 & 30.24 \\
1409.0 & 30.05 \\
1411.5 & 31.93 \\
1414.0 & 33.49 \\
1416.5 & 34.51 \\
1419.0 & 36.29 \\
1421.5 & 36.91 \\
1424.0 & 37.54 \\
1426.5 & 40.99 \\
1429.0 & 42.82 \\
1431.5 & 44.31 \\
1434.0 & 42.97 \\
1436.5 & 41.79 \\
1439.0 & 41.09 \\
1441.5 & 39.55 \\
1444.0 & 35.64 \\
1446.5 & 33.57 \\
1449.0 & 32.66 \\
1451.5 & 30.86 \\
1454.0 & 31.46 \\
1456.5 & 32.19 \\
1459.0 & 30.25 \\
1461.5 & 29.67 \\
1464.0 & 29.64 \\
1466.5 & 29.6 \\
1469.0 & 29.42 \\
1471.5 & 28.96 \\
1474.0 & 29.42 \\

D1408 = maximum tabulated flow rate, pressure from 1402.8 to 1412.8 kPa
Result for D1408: 31.93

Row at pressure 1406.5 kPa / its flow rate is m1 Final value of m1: 30.24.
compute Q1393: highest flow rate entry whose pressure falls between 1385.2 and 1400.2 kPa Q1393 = 36.09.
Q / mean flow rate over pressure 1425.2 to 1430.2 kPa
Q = 41.9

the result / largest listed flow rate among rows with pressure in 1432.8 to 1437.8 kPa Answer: 42.97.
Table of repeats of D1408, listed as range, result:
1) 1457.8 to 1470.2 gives 30.25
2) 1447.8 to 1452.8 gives 32.66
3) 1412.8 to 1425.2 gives 37.54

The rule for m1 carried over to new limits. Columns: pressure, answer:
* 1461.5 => 29.67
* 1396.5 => 31.7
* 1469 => 29.42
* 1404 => 30.2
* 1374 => 45.59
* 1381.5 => 39.19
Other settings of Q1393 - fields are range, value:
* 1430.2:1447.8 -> 44.31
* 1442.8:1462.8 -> 35.64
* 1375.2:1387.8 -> 43.26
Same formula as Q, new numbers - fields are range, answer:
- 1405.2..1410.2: 30.1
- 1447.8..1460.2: 31.5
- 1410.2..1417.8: 33.3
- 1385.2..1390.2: 35.9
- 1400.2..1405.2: 30.7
